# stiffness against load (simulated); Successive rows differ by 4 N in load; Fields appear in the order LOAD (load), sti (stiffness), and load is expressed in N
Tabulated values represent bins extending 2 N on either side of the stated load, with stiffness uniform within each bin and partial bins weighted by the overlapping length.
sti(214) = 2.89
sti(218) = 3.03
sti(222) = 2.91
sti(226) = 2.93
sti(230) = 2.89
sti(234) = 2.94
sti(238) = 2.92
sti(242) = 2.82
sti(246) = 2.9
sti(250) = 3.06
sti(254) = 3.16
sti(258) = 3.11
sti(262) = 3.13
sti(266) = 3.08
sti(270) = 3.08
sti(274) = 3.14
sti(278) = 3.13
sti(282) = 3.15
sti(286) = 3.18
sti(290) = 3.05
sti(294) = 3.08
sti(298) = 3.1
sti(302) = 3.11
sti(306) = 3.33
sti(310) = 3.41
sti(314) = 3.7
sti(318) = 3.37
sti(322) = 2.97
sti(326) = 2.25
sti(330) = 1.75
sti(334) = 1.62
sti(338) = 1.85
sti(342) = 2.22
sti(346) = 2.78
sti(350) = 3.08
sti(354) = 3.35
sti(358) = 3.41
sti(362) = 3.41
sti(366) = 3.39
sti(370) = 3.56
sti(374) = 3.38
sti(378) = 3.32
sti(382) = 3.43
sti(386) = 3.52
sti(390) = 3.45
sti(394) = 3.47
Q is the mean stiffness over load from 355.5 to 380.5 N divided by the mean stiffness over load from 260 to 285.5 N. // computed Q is 1.09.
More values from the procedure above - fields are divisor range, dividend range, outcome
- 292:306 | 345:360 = 1.02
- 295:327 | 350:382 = 1.06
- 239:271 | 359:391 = 1.13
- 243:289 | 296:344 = 0.88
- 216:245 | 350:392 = 1.17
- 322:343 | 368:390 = 1.70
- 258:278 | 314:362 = 0.86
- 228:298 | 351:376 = 1.12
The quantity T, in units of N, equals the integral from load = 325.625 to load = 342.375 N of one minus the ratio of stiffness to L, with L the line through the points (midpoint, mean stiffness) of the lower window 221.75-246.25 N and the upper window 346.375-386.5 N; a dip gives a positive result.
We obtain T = 7.0 N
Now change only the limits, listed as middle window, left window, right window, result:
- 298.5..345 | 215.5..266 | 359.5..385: 7.73 N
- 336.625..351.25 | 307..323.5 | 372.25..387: 3.92 N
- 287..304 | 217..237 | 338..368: -0.66 N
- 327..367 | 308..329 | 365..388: 7.47 N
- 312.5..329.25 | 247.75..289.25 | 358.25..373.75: 1.70 N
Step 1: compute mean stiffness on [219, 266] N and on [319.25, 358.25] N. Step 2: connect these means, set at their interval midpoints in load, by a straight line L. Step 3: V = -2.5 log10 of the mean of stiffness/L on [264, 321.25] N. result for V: -0.17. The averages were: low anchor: 2.98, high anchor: 2.5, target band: 3.2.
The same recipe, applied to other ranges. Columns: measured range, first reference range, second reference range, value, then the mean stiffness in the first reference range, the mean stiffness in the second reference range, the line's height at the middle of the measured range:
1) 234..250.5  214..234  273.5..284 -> 0.03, 2.94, 3.14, 3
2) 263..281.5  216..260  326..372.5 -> -0.08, 2.97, 2.75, 2.9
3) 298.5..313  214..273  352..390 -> -0.03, 3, 3.42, 3.2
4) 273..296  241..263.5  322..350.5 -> -0.15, 3.04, 2.23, 2.73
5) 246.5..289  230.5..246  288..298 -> -0.04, 2.89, 3.07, 2.99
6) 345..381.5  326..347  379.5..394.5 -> -0.20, 2.03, 3.46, 2.79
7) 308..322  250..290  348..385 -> -0.06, 3.12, 3.37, 3.24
